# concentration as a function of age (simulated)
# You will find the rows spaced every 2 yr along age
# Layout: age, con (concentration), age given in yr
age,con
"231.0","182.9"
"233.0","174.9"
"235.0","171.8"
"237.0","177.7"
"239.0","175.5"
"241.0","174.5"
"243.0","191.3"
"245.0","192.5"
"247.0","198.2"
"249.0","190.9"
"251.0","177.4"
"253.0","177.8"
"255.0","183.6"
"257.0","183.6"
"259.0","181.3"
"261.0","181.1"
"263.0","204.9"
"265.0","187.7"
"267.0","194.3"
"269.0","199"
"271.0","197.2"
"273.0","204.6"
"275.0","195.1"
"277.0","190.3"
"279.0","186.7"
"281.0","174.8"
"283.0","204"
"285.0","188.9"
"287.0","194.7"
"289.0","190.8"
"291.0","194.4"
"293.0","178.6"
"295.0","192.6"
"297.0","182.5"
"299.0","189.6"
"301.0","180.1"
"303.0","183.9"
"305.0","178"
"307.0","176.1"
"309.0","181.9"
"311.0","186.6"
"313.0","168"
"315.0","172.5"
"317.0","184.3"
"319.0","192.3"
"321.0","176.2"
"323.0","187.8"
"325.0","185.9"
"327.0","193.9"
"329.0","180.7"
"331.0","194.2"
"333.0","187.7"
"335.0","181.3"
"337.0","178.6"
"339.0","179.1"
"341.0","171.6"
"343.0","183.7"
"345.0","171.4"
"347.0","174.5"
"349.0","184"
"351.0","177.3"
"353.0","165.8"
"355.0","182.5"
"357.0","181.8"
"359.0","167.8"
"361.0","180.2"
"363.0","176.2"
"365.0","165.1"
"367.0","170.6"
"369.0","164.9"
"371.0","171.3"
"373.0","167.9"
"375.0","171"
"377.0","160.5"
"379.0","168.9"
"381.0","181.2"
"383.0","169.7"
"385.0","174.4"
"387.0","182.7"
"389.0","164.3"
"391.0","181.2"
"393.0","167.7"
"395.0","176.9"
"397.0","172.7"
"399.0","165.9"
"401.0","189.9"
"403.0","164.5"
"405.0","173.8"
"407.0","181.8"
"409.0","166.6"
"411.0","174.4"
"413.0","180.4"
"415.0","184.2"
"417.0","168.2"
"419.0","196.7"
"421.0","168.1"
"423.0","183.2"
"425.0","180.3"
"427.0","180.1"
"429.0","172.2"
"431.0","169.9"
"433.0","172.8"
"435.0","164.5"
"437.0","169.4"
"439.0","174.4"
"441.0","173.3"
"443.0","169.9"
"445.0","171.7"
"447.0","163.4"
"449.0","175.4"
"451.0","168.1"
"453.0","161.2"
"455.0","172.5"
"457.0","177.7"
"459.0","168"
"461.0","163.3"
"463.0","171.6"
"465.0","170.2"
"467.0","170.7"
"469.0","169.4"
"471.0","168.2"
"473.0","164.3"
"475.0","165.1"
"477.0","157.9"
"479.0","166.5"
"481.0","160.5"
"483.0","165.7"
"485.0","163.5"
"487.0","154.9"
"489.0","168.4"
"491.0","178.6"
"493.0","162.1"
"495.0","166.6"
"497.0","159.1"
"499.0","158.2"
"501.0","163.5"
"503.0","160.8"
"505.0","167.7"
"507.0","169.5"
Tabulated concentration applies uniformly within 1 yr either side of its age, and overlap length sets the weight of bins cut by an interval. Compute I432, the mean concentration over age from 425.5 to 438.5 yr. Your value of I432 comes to 172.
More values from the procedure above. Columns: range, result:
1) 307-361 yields 180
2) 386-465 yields 173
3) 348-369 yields 175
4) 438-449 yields 171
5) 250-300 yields 189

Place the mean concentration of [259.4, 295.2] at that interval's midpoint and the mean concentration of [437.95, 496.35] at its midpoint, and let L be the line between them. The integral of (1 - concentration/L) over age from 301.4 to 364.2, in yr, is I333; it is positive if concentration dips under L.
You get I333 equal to 1.6 yr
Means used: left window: 192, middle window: 180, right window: 168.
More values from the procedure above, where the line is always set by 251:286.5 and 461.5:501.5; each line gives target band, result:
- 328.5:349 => 0.16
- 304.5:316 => 0.50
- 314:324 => 0.08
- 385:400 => 0.21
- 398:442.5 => -0.72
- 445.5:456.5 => 0.00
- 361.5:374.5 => 0.63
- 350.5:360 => 0.26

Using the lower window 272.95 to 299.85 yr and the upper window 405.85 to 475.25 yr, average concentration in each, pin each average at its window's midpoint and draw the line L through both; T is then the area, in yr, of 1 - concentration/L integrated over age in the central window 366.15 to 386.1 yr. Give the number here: 1.1 yr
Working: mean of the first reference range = 190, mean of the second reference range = 172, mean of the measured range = 170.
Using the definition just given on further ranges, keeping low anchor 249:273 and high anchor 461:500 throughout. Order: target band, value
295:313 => 0.2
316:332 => -0.4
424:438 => -0.2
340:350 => 0.2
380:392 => 0.0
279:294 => -0.3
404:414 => -0.1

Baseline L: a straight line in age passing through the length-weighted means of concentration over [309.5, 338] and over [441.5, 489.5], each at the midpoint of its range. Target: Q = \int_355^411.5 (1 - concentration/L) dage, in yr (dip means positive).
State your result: 1.2 yr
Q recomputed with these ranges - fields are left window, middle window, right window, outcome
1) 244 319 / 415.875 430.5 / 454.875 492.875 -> -0.5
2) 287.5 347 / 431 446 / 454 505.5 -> 0.0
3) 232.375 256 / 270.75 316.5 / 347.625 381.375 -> -2.1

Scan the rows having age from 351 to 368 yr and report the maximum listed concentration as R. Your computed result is 182.5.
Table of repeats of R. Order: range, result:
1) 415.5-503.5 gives 196.7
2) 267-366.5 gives 204.6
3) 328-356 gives 194.2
